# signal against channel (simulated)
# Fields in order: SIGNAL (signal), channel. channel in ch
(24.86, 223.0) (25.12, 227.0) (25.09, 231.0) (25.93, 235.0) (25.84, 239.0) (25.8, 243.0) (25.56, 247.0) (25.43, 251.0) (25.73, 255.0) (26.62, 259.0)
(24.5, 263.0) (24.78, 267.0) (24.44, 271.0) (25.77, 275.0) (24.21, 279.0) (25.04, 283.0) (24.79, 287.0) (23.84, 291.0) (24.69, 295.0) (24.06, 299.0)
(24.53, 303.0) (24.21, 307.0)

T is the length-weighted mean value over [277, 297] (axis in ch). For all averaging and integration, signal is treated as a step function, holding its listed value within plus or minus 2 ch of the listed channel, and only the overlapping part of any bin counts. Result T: 24.5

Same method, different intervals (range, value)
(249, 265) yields 25.6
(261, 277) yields 24.9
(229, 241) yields 25.6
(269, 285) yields 24.9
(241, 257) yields 25.6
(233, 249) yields 25.8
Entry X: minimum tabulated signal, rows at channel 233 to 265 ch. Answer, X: 24.5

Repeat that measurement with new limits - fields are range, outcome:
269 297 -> 23.84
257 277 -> 24.44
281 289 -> 24.79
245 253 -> 25.43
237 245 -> 25.8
